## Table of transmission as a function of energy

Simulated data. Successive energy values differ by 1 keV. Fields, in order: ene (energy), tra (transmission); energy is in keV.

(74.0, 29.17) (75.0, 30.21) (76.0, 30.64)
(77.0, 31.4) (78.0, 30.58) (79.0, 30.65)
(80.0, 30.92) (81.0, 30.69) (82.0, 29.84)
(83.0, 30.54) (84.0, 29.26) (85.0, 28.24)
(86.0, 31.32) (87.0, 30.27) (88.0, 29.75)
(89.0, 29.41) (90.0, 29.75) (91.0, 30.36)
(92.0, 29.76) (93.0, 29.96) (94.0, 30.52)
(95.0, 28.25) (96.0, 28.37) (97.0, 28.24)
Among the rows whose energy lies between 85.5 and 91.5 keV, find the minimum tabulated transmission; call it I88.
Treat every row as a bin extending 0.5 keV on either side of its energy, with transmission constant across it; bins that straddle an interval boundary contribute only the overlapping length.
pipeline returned 29.41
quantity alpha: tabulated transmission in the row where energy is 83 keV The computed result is 30.54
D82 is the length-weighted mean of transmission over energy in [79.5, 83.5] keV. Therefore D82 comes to 30.5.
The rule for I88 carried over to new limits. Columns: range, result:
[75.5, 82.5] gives 29.84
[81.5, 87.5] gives 28.24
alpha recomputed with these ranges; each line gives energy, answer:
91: 30.36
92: 29.76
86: 31.32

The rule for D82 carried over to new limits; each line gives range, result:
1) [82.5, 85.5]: 29.3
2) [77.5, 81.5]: 30.7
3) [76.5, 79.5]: 30.9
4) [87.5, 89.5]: 29.6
